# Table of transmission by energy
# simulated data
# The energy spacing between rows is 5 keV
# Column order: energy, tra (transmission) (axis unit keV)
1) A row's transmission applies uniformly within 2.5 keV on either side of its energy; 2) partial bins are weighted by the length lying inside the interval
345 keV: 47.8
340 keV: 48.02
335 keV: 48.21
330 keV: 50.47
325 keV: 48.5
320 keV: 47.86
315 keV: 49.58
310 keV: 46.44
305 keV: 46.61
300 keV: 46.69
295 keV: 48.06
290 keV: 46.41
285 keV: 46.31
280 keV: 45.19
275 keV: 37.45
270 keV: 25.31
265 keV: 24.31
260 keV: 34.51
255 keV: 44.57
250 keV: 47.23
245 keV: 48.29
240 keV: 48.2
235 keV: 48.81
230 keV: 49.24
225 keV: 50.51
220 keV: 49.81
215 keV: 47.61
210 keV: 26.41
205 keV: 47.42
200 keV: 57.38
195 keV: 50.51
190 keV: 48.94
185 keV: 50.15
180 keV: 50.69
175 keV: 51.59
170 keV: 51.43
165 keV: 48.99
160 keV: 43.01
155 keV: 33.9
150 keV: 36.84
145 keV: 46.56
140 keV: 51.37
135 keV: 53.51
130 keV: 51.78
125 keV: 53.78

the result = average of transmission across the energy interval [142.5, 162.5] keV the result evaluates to 40.1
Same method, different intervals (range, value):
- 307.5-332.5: 48.6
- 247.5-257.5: 45.9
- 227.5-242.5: 48.8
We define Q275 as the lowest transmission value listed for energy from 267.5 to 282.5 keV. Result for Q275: 25.31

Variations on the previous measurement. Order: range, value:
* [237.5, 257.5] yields 44.57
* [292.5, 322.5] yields 46.44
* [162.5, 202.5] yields 48.94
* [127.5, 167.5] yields 33.9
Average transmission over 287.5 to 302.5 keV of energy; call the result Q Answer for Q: 47.1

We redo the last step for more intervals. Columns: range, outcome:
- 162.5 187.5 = 50.6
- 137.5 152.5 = 44.9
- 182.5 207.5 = 50.9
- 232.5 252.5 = 48.1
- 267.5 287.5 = 38.6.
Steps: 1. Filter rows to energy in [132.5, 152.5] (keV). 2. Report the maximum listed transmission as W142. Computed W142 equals 53.51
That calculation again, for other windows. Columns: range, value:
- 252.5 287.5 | 46.31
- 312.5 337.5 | 50.47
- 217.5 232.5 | 50.51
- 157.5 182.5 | 51.59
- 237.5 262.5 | 48.29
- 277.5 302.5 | 48.06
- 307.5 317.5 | 49.58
